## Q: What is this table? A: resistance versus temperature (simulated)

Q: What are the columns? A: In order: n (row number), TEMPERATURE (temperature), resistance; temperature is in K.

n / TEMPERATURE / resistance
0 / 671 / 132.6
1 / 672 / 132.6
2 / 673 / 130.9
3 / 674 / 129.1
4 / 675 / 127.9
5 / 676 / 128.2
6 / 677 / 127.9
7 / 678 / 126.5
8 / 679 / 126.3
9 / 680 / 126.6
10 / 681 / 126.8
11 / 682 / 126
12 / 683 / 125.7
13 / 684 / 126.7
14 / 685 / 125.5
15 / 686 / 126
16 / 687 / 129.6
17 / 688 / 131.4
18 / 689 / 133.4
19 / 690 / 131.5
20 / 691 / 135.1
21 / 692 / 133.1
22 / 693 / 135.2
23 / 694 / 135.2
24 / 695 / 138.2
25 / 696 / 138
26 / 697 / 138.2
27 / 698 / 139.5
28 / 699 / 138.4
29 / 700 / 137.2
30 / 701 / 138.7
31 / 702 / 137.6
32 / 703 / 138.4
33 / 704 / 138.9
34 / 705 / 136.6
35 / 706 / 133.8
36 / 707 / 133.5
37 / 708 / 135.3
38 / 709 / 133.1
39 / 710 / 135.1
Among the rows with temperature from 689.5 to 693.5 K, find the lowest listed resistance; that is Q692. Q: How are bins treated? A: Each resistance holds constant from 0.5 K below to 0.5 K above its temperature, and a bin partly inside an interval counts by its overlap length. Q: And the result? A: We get 131.5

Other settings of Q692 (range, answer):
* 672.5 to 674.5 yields 129.1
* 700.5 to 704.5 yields 137.6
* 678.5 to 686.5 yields 125.5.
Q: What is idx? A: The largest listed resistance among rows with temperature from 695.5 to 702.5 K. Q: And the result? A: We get 139.5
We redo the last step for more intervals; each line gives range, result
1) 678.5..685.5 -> 126.8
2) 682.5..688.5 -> 131.4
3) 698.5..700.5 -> 138.4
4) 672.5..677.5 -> 130.9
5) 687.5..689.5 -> 133.4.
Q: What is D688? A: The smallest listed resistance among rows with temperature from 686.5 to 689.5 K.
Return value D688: 129.6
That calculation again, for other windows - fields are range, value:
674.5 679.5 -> 126.3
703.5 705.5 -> 136.6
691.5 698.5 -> 133.1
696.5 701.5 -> 137.2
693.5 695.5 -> 135.2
